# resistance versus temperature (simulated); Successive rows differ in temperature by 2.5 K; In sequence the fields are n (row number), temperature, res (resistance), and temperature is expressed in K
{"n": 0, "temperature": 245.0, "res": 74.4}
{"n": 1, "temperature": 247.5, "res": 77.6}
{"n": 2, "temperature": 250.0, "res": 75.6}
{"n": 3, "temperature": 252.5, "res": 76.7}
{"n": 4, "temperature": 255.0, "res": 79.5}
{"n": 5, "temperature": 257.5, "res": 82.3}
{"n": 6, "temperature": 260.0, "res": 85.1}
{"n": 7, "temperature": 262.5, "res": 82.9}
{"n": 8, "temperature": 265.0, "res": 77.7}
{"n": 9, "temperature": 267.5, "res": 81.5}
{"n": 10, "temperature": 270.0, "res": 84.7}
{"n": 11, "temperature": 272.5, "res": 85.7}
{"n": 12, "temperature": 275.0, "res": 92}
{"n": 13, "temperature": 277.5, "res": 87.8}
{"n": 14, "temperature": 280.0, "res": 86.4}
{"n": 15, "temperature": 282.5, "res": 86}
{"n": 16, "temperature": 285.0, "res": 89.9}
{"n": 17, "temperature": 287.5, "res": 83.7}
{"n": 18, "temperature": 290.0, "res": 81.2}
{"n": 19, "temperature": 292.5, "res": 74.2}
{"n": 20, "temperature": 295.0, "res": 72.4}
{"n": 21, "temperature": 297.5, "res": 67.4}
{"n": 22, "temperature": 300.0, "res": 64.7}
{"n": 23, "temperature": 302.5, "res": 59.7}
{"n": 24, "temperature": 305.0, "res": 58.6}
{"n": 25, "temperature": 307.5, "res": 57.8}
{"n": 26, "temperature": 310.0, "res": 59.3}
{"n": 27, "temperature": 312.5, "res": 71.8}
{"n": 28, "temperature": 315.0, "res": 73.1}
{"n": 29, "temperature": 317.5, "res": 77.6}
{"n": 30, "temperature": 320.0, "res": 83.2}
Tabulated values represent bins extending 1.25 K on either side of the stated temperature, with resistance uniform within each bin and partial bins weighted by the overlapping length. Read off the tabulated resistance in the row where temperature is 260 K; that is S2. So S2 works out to 85.1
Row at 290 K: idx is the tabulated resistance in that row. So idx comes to 81.2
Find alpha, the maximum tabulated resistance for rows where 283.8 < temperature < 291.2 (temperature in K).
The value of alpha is 89.9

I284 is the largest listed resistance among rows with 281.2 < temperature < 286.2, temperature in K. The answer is 89.9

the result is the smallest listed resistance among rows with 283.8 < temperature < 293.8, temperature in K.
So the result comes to 74.2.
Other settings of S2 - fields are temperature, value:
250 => 75.6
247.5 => 77.6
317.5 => 77.6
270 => 84.7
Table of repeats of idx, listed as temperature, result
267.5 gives 81.5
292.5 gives 74.2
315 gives 73.1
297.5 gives 67.4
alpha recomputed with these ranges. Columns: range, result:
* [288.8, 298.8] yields 81.2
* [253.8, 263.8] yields 85.1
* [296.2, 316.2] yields 73.1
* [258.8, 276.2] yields 92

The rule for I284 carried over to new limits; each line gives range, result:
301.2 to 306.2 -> 59.7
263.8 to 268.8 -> 81.5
